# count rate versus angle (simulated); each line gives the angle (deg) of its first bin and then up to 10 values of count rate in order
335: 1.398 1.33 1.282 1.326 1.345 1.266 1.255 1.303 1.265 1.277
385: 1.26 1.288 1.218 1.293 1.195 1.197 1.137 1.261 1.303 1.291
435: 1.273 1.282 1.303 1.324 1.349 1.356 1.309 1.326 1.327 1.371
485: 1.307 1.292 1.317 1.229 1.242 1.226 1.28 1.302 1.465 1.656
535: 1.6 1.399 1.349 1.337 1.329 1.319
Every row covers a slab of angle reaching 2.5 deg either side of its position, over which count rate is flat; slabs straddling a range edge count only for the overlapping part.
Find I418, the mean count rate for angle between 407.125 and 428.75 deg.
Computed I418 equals 1.23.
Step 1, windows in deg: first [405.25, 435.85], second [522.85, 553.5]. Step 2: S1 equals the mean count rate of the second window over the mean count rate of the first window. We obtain 1.18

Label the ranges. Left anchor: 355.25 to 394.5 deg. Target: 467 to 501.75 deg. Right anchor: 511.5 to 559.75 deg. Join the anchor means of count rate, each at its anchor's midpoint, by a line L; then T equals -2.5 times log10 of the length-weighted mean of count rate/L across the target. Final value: 0.04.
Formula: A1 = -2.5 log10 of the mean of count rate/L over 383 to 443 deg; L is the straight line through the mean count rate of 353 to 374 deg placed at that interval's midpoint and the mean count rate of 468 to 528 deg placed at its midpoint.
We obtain 0.04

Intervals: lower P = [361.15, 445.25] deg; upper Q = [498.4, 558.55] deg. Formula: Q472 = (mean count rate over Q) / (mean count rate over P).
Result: 1.09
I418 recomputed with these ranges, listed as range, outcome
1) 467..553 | 1.35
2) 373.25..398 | 1.26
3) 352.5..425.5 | 1.26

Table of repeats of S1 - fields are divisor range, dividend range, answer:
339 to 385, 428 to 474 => 1.02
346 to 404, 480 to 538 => 1.06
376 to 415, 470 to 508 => 1.05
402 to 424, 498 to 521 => 1.04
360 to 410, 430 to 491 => 1.05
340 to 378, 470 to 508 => 1.00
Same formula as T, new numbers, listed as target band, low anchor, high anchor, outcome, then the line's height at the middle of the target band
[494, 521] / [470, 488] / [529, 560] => 0.092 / 1.37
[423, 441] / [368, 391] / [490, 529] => 0.002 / 1.29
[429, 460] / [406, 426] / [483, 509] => -0.061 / 1.24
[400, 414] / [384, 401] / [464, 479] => 0.059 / 1.27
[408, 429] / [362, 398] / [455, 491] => 0.054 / 1.29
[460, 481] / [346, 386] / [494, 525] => -0.043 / 1.28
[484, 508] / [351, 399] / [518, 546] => 0.122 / 1.43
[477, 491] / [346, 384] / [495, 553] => 0.018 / 1.35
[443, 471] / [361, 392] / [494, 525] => -0.042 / 1.28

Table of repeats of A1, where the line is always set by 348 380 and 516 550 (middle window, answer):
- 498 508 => 0.149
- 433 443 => 0.066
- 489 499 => 0.092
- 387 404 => 0.051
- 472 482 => 0.037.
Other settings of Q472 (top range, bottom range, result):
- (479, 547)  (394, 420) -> 1.12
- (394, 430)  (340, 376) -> 0.95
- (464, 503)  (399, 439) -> 1.05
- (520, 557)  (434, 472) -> 1.09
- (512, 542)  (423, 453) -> 1.12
